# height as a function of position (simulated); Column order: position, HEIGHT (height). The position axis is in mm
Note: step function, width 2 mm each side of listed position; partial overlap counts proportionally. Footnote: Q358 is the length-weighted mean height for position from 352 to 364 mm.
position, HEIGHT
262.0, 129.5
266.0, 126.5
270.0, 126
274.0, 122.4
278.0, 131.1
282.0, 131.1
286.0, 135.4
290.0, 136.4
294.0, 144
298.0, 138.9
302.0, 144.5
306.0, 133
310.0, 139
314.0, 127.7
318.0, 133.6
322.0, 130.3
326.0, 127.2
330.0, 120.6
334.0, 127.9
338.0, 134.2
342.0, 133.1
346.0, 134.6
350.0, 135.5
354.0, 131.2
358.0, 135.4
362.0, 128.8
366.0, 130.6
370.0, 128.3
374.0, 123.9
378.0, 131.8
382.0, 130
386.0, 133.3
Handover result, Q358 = 132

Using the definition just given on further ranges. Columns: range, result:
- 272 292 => 131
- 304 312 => 136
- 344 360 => 134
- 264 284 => 127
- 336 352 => 134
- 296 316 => 137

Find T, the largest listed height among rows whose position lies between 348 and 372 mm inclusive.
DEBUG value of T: 135.5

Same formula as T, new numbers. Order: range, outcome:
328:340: 134.2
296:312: 144.5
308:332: 139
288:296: 144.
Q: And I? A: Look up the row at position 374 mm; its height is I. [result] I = 123.9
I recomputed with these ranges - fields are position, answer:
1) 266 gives 126.5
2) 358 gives 135.4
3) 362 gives 128.8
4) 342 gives 133.1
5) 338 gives 134.2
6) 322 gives 130.3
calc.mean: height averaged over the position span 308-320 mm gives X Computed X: 133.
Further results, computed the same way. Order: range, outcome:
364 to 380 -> 129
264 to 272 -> 126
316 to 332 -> 128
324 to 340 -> 127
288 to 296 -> 140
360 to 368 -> 130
